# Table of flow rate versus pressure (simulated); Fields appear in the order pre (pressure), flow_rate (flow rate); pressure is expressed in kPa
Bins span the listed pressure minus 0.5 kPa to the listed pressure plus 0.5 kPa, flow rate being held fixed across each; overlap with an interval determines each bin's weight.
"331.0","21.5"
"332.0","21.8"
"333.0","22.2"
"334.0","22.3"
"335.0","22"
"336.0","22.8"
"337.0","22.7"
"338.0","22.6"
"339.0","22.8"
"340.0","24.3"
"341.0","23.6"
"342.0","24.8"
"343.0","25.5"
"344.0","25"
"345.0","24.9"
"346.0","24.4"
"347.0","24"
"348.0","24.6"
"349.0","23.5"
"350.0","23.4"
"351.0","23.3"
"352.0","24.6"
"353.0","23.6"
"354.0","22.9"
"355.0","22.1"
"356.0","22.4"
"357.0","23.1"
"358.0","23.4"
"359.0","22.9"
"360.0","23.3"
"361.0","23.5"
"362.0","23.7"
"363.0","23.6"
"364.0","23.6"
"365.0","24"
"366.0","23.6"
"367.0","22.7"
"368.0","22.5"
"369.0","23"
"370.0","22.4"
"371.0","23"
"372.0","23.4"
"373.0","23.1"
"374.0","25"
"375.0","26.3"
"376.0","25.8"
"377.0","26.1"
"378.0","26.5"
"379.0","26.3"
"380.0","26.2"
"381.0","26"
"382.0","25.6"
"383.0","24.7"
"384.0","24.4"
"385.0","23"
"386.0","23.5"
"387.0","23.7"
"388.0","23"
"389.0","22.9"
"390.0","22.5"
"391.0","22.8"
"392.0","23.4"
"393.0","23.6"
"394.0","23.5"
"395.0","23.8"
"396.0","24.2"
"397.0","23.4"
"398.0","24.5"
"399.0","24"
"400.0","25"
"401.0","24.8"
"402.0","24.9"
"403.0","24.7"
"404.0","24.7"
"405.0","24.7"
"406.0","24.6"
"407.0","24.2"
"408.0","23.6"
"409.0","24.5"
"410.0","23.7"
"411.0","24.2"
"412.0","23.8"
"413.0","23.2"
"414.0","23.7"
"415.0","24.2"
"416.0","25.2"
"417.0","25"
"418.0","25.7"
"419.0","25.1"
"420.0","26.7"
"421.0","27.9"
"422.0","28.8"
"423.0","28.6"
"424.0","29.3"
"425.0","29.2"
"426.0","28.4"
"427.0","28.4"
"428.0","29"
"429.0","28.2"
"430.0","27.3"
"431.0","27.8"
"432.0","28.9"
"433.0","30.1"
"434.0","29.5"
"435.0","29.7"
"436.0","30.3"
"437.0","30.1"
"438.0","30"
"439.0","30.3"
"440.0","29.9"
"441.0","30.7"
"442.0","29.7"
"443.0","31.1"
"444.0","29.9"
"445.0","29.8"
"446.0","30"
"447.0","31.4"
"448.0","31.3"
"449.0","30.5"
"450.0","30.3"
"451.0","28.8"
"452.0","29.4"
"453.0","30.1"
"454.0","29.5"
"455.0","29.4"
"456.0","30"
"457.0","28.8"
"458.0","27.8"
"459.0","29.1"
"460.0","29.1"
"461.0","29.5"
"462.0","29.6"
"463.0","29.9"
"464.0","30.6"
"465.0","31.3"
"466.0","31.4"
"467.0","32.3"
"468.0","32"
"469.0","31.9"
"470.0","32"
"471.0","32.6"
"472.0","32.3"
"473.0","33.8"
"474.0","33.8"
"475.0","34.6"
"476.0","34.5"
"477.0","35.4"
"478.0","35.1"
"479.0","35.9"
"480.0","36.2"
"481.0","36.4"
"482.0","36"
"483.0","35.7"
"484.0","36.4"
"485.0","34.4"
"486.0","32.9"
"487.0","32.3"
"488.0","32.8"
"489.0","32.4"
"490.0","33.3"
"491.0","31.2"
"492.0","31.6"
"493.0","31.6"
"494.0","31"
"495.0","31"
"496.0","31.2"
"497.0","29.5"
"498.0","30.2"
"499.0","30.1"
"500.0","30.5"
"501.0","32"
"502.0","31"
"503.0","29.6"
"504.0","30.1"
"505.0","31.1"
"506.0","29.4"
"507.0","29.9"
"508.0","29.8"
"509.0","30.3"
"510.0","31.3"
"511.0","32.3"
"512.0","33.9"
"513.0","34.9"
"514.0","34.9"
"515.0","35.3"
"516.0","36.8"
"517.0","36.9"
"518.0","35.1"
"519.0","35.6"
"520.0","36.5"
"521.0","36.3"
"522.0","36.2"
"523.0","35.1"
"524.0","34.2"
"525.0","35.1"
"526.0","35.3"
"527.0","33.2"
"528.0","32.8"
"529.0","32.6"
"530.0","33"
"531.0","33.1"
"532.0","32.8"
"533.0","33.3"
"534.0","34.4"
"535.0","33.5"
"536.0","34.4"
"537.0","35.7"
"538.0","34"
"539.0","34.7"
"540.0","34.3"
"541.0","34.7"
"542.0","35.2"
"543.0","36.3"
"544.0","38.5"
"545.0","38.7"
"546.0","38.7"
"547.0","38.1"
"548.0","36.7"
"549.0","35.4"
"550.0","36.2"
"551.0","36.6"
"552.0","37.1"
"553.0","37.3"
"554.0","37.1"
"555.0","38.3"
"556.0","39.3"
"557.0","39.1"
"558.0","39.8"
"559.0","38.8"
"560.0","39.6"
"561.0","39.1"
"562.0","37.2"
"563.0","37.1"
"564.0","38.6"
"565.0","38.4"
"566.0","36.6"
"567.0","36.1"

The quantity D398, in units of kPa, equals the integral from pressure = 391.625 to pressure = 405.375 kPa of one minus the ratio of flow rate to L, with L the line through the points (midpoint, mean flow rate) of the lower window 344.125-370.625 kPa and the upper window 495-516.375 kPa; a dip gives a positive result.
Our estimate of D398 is 0.79 kPa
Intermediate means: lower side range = 23.4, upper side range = 31.6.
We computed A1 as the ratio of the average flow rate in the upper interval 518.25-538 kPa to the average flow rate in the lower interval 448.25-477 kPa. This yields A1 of 1.11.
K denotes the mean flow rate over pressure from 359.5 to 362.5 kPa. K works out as 23.5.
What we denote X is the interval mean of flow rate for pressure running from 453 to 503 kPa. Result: 32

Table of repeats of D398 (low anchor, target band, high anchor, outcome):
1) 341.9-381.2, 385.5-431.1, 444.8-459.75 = 3.1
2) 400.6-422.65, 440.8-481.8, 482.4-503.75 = -3.1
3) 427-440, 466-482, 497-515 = -1.8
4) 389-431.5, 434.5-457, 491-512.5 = -2.1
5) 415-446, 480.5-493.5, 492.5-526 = -0.8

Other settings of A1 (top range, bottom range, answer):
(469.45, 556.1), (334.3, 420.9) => 1.42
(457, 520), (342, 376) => 1.37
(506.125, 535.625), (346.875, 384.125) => 1.41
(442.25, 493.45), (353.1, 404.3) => 1.33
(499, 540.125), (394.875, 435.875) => 1.28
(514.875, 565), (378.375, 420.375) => 1.48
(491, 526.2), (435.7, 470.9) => 1.08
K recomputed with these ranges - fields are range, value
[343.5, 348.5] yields 24.6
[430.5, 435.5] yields 29.2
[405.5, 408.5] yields 24.1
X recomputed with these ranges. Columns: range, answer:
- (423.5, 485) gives 31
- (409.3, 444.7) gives 27.8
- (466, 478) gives 33.2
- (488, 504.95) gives 31.1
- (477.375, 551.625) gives 33.8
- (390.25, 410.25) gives 24.1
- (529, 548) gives 35.2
